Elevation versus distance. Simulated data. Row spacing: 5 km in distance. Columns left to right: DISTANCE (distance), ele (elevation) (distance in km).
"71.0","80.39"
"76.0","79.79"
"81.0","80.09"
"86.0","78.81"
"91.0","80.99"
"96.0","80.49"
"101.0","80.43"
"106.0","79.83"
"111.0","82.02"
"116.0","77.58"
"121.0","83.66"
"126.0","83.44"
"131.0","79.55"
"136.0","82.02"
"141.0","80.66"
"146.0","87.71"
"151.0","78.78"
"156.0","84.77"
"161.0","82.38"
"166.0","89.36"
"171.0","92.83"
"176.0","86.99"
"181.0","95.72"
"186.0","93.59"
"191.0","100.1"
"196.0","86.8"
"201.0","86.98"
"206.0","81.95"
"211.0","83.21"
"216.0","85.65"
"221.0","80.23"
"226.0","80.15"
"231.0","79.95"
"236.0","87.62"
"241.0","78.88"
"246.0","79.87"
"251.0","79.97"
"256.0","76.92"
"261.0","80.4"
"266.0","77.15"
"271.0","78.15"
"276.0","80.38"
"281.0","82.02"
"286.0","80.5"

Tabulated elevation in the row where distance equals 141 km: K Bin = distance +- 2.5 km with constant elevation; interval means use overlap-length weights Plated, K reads 80.66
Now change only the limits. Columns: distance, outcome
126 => 83.44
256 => 76.92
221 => 80.23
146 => 87.71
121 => 83.66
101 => 80.43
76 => 79.79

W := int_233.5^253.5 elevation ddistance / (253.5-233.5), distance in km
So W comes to 81.6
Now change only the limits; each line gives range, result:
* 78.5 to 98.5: 80.1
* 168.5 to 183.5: 91.8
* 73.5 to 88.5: 79.6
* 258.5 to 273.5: 78.6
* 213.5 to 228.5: 82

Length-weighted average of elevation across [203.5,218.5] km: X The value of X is 83.6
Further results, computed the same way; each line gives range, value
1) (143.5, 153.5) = 83.2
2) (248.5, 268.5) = 78.6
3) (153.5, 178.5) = 87.3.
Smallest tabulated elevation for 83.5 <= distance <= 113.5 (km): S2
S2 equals 78.81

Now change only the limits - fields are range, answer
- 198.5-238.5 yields 79.95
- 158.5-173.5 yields 82.38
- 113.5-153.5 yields 77.58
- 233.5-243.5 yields 78.88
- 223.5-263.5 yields 76.92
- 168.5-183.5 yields 86.99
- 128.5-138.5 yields 79.55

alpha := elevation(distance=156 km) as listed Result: 84.77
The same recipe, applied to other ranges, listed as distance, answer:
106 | 79.83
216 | 85.65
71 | 80.39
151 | 78.78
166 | 89.36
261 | 80.4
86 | 78.81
